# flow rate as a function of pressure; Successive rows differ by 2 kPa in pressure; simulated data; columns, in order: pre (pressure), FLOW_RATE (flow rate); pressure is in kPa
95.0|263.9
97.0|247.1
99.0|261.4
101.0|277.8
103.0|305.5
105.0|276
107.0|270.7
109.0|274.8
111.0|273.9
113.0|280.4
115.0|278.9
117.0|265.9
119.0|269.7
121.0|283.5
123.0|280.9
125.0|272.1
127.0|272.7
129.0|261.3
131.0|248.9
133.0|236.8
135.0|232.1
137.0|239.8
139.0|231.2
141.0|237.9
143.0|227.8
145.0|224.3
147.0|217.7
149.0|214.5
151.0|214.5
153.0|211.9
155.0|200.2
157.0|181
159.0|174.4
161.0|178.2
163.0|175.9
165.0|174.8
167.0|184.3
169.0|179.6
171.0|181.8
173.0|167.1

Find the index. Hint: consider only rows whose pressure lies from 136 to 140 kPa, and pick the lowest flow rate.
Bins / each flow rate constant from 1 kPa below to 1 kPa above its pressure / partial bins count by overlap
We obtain 231.2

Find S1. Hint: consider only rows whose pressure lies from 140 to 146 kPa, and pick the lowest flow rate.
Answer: 224.3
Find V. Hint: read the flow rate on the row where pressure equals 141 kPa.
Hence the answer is 237.9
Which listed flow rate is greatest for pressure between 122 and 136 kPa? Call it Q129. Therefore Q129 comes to 280.9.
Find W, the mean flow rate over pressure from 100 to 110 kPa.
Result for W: 281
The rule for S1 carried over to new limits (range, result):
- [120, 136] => 232.1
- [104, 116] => 270.7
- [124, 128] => 272.1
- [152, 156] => 200.2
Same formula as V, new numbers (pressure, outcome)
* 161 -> 178.2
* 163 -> 175.9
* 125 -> 272.1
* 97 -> 247.1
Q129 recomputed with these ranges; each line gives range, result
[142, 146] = 227.8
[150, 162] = 214.5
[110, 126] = 283.5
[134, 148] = 239.8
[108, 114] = 280.4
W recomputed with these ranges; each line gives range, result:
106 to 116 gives 276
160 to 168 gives 178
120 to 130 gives 274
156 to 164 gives 177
